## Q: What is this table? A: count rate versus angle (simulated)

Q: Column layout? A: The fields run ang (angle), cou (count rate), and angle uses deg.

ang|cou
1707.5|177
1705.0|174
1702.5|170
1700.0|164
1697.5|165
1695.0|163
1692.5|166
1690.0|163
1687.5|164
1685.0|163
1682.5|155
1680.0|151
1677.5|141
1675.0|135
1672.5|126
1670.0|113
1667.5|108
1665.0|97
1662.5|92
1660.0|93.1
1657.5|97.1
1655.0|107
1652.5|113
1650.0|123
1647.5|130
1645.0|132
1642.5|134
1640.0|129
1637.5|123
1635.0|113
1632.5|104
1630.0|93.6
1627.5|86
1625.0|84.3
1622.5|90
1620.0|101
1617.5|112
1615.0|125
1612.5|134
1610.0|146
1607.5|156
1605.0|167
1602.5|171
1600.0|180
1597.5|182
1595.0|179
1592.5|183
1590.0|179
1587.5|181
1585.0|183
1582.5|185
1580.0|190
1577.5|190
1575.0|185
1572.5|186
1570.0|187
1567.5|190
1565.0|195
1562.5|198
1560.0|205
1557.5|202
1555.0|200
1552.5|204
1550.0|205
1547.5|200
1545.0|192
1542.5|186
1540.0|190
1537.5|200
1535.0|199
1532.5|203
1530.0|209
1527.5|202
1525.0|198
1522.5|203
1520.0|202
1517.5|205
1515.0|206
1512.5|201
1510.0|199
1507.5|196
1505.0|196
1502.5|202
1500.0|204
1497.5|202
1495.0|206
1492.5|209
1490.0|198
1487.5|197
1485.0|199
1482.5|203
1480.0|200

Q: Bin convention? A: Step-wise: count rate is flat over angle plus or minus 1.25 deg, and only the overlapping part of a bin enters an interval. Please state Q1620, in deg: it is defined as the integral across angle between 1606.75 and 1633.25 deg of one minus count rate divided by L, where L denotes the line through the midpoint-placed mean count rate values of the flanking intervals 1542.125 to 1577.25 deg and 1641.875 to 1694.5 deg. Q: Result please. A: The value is 8.0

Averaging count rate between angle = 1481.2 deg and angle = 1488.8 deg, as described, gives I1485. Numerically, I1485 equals 200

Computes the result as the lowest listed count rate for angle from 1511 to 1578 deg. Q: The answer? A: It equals 185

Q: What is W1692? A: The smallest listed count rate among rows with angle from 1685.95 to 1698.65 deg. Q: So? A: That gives 163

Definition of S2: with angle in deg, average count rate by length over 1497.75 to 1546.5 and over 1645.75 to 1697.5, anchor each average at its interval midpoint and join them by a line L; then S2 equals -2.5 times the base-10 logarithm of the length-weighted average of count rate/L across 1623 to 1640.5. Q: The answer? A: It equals 0.40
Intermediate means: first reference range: 200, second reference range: 131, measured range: 103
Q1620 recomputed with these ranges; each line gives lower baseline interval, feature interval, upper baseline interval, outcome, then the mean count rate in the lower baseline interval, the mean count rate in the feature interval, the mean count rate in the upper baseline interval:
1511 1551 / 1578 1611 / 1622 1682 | -4.5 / 200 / 176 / 114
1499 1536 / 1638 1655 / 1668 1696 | 3.7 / 202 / 125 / 148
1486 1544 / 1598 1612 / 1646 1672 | -2.0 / 201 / 163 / 108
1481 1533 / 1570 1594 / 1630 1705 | -2.2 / 202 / 185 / 132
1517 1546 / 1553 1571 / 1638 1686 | -1.6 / 199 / 197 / 123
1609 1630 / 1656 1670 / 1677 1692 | 4.2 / 108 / 99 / 157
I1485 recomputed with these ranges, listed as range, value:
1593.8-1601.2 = 180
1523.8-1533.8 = 203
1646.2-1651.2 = 127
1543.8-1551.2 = 199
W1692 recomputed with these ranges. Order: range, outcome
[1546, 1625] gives 84.3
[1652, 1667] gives 92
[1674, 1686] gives 135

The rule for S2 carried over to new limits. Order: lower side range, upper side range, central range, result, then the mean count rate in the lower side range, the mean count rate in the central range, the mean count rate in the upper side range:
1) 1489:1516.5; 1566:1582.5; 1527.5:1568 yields -0.03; 202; 199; 188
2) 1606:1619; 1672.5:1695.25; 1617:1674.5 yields 0.30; 135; 109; 154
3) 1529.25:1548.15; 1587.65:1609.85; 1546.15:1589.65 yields -0.04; 197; 193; 174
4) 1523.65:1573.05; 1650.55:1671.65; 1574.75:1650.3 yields 0.01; 198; 144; 104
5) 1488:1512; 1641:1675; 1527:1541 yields -0.10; 201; 201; 114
